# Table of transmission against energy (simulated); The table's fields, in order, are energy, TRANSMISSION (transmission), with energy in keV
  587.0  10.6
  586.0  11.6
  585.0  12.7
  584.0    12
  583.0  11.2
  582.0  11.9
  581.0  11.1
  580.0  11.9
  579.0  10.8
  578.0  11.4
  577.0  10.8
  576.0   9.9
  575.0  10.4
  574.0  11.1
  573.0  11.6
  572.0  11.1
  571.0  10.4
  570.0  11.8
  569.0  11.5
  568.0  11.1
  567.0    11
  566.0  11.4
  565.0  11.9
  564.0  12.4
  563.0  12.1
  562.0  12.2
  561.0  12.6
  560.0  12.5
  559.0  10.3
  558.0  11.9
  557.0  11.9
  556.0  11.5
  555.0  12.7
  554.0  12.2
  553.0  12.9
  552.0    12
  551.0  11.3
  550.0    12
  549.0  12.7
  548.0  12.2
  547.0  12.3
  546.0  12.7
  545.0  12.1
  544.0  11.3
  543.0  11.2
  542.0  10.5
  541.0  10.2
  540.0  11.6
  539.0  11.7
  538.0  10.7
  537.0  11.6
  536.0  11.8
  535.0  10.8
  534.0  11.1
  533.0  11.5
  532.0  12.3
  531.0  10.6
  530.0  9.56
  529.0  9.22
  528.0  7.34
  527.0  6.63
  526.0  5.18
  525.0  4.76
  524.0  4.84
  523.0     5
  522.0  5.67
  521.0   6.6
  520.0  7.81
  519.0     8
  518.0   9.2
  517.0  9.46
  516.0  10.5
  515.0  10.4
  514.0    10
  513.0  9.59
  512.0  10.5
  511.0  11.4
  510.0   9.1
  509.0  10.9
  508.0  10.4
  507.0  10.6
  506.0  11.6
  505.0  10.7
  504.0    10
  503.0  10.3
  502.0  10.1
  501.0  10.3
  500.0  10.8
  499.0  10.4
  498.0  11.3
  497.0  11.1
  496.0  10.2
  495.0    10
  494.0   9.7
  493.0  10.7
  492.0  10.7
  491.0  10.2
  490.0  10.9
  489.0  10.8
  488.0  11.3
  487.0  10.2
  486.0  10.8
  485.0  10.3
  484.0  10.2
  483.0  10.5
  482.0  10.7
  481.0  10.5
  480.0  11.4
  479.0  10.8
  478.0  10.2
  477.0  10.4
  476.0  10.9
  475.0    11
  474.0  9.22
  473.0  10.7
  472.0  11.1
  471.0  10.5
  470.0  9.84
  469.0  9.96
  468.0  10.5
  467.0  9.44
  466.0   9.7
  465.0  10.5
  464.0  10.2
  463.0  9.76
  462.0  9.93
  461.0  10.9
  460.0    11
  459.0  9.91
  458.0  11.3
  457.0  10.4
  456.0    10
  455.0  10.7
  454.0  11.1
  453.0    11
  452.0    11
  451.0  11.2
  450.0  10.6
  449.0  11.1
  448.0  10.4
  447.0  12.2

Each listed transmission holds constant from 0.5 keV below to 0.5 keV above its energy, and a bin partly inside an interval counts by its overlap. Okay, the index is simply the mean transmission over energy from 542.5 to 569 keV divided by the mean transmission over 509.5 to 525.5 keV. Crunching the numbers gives 1.44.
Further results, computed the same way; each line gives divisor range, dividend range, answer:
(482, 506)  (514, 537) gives 0.82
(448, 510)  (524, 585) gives 1.05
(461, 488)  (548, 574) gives 1.14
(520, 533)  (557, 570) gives 1.57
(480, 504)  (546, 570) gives 1.14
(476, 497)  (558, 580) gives 1.08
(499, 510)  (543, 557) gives 1.15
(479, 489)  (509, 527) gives 0.76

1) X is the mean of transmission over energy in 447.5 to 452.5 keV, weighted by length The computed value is 10.9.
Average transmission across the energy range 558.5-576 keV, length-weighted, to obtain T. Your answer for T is 11.4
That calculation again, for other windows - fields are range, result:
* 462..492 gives 10.4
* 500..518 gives 10.3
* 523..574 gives 10.9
